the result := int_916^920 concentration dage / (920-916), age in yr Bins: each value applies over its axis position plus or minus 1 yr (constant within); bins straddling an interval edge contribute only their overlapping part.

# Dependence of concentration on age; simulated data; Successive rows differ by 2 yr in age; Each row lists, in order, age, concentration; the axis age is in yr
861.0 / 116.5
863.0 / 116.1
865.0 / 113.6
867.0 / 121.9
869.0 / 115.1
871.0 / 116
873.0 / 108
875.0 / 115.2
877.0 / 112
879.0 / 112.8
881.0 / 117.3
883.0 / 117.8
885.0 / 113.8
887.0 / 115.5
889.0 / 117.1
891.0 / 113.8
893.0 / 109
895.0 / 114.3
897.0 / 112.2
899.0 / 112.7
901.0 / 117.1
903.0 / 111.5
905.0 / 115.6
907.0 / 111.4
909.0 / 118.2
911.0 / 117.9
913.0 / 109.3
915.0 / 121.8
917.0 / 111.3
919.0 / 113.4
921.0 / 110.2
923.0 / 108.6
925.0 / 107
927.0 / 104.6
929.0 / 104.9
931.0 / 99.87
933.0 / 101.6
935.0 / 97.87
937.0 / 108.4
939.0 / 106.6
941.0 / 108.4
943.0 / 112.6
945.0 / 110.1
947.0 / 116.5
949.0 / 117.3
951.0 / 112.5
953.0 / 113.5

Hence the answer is 112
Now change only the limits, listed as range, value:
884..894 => 114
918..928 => 109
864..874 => 115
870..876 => 113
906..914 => 114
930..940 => 103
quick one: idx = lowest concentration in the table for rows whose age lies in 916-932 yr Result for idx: 99.87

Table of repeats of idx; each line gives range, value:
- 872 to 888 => 108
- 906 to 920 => 109.3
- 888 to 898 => 109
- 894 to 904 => 111.5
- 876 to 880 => 112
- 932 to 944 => 97.87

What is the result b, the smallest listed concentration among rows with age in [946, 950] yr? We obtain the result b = 116.5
